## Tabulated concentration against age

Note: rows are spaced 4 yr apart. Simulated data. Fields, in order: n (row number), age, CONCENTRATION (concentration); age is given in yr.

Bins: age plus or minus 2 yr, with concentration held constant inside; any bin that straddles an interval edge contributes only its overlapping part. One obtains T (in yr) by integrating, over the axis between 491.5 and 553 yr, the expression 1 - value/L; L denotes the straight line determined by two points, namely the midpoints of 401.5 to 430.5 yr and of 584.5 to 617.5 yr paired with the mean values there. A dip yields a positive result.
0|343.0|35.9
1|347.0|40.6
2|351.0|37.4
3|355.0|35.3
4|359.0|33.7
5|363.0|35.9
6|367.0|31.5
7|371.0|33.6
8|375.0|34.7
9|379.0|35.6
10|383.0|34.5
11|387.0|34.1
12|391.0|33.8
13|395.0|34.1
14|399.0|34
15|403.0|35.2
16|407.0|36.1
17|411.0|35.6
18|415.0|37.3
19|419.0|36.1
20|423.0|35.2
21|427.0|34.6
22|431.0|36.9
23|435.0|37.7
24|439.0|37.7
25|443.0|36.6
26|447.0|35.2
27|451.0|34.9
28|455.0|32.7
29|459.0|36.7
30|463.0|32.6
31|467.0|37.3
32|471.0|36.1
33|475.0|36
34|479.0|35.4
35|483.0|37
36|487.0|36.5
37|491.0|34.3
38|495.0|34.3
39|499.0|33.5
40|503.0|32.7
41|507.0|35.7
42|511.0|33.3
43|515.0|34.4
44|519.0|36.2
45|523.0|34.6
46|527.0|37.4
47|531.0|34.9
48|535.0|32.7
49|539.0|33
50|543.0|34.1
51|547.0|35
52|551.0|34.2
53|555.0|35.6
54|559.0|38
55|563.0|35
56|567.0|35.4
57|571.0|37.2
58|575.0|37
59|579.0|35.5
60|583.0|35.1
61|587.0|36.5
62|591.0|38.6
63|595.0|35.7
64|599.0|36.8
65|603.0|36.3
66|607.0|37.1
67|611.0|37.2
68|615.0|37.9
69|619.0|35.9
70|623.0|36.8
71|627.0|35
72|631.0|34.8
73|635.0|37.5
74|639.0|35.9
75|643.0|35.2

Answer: 3.49 yr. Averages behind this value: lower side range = 35.8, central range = 34.4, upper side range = 37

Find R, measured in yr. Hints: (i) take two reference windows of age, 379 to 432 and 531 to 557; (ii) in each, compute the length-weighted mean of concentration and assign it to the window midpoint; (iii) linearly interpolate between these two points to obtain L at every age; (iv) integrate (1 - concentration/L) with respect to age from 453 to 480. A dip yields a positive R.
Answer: -0.4 yr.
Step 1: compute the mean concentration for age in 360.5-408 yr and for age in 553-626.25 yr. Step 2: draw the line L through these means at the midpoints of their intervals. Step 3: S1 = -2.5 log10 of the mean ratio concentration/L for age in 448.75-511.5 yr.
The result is 0.01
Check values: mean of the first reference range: 34.4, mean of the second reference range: 36.5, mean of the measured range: 35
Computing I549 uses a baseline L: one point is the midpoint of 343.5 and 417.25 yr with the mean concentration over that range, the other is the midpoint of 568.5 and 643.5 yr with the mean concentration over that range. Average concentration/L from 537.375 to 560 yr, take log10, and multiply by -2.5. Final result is 0.04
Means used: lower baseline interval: 35.2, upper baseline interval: 36.4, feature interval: 34.9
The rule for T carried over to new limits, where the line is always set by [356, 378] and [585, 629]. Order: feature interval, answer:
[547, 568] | 0.3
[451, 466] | 0.3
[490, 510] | 0.8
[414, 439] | -1.2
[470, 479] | -0.2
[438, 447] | -0.5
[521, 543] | 0.9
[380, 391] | 0.0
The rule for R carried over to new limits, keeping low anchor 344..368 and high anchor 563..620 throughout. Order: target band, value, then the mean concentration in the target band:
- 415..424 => 0.00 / 36.1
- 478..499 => 0.55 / 35.3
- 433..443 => -0.37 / 37.5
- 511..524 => 0.54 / 34.8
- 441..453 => 0.20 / 35.6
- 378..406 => 1.18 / 34.5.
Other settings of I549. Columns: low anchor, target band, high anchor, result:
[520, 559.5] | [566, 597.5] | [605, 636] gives -0.02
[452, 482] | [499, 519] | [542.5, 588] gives 0.04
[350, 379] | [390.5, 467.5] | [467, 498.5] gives -0.01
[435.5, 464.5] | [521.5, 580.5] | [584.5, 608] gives 0.03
